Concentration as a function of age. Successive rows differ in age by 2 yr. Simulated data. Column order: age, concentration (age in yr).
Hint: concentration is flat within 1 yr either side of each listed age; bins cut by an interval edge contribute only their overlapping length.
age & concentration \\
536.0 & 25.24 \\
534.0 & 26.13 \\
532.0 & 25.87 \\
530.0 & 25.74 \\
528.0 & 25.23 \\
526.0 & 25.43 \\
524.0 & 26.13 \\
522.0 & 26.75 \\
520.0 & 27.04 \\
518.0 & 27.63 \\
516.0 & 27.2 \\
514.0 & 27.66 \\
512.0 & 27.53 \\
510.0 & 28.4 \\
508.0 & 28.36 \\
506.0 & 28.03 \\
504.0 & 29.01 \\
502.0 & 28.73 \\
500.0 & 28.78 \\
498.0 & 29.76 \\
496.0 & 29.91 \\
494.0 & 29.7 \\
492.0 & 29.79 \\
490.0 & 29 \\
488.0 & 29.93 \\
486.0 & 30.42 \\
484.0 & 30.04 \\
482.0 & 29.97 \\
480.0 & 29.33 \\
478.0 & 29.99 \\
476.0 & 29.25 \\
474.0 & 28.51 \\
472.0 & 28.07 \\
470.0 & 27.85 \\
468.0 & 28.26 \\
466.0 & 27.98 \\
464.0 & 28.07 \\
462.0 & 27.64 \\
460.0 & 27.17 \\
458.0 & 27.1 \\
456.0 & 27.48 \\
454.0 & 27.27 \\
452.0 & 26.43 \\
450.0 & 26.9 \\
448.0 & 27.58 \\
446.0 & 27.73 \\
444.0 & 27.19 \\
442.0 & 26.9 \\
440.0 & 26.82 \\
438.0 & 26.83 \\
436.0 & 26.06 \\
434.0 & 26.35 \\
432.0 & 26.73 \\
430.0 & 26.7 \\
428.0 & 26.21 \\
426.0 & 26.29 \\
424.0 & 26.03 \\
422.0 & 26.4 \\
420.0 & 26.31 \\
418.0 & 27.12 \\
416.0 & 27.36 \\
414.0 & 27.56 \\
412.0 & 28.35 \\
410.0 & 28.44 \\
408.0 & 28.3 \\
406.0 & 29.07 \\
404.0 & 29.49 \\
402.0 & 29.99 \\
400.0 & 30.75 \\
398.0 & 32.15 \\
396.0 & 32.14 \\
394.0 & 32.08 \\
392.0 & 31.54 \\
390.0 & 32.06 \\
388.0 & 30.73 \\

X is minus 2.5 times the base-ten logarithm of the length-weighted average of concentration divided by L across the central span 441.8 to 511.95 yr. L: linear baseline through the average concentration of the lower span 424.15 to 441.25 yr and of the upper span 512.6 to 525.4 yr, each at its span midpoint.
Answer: -0.07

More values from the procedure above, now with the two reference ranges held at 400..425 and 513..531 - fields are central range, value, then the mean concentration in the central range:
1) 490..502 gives -0.10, 29.5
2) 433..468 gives 0.01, 27.2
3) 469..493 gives -0.09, 29.3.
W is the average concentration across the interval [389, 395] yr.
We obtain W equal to 31.9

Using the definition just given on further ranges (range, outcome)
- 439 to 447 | 27.2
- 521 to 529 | 25.9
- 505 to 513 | 28.1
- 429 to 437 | 26.5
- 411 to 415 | 28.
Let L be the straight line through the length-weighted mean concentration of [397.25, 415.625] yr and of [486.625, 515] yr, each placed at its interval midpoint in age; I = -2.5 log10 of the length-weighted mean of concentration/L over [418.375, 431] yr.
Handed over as 0.11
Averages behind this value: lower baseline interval 29.2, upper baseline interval 28.9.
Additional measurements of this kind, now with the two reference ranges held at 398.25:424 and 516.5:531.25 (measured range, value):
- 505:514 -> -0.06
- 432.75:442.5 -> 0.05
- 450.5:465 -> 0.01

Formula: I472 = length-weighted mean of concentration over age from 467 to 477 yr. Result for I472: 28.4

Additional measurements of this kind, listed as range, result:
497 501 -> 29.3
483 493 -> 29.8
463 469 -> 28.1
